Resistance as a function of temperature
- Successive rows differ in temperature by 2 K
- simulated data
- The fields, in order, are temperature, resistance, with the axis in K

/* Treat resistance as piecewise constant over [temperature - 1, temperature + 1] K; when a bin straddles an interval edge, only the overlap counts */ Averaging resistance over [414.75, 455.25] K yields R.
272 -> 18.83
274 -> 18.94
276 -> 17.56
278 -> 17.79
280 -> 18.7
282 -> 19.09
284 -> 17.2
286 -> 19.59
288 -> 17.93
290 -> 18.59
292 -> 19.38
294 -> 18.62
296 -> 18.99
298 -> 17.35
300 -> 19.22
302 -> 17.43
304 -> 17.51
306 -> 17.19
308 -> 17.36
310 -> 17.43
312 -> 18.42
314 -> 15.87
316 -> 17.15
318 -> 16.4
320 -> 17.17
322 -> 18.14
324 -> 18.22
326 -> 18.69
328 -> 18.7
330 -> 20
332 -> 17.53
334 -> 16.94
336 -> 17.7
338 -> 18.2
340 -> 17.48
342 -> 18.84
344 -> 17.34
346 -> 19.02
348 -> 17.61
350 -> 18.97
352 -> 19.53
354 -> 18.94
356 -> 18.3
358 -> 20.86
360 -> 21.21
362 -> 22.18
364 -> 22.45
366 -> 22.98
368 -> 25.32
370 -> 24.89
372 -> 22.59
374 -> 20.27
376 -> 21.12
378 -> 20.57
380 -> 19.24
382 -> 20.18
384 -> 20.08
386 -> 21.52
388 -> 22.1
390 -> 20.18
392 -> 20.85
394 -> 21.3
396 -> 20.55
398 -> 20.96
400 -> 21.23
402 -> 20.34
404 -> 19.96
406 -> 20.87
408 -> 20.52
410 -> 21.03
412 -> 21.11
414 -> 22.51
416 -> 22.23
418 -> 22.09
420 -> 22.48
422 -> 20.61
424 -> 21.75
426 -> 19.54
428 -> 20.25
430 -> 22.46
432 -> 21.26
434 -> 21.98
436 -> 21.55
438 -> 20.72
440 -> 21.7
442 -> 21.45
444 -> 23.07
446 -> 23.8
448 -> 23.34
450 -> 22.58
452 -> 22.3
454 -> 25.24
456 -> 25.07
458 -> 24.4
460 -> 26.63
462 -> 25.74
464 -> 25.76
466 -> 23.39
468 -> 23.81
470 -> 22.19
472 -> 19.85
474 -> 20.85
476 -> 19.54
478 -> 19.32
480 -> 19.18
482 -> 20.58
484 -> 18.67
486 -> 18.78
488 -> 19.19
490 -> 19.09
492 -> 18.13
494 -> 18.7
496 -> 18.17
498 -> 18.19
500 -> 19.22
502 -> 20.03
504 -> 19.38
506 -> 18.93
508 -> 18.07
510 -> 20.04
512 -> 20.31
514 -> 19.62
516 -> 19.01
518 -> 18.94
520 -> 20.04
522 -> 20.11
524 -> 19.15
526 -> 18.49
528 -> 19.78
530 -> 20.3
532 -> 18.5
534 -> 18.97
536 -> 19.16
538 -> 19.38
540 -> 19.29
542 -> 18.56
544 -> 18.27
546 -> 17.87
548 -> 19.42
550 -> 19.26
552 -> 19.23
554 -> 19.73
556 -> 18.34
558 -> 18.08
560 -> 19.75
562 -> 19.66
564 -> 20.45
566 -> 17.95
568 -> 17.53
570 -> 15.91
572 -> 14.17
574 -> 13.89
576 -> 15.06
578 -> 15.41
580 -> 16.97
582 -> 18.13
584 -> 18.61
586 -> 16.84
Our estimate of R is 22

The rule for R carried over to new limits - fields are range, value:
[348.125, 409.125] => 21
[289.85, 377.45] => 19.1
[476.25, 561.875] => 19.1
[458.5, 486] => 21.9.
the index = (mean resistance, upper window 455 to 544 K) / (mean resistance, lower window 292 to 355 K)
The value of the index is 1.12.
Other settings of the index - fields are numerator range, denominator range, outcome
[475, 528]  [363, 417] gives 0.90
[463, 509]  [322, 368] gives 1.04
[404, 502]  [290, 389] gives 1.11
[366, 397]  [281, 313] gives 1.18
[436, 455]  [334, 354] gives 1.24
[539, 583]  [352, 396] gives 0.84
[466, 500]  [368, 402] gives 0.93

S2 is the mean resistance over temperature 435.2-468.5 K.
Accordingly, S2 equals 23.6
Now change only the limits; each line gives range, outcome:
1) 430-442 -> 21.5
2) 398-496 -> 21.6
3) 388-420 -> 21.1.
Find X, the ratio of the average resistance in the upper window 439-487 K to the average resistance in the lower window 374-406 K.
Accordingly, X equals 1.08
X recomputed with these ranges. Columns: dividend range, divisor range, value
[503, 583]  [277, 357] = 1.02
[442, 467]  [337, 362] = 1.27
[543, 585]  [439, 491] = 0.80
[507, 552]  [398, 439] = 0.91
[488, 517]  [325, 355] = 1.04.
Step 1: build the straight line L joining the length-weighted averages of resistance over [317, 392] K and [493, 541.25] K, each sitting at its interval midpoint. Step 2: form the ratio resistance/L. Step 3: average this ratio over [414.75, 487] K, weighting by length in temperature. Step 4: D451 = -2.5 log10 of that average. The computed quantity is -0.136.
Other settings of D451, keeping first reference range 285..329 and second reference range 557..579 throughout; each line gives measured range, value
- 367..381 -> -0.23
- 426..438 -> -0.21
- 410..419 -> -0.24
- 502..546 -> -0.12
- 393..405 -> -0.17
